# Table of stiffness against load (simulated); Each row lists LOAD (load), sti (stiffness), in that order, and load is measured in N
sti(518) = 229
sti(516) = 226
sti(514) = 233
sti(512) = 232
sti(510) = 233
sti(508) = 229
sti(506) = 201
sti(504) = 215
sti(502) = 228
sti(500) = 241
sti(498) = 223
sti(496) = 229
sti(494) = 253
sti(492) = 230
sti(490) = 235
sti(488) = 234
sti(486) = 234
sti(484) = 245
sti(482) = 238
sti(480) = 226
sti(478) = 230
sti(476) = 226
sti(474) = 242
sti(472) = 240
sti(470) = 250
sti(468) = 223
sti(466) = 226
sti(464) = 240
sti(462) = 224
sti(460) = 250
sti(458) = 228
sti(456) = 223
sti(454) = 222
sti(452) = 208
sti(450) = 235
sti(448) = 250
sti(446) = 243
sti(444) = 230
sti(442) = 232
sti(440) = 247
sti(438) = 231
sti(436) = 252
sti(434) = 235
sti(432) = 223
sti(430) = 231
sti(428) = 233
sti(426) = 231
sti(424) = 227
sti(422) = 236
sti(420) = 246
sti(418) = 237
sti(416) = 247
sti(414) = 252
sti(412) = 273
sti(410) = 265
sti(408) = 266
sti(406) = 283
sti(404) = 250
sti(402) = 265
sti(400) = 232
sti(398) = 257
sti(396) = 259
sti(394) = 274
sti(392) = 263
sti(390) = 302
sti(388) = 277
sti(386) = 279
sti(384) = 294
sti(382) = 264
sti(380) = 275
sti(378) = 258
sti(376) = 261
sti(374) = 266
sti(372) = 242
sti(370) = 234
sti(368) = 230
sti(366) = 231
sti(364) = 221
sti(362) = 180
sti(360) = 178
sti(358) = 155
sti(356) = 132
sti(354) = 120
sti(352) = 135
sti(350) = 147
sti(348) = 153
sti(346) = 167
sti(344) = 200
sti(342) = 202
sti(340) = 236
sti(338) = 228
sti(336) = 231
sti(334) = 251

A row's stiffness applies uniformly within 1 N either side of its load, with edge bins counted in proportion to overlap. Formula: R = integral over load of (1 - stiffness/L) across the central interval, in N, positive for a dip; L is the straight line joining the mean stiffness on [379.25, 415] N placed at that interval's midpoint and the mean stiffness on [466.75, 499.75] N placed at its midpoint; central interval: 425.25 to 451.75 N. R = 1.7 N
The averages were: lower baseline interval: 268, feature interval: 236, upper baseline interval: 235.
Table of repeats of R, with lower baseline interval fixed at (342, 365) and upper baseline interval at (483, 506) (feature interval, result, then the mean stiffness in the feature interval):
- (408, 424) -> -4.6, 250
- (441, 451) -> -1.4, 238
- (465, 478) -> -0.8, 234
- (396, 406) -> -3.6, 255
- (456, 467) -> -0.8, 233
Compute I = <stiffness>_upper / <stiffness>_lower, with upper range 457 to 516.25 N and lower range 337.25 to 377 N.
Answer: 1.19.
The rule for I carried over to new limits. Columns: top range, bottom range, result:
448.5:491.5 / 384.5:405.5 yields 0.87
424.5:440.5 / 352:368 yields 1.34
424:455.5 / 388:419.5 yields 0.89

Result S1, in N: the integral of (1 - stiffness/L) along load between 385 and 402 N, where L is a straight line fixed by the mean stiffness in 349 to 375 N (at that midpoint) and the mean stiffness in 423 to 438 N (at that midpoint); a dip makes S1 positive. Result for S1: -4.7 N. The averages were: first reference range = 190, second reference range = 233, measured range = 268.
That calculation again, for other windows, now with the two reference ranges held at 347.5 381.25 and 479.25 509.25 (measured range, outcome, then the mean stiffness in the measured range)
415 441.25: -2.5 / 237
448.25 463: -0.4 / 228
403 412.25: -2.4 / 267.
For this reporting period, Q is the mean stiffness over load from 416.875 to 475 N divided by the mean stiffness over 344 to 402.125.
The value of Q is 1.04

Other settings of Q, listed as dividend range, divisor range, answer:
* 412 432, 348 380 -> 1.19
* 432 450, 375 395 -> 0.87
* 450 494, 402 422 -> 0.91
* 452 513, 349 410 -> 0.98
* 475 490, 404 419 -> 0.90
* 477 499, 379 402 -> 0.87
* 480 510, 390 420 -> 0.89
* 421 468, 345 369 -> 1.36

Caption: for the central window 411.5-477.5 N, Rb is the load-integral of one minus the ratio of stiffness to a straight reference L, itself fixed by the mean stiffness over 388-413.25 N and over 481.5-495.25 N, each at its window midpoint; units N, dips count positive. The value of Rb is 4.3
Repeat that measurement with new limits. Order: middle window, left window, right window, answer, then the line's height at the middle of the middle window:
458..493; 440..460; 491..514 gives -0.65 N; 230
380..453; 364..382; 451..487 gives -2.96 N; 241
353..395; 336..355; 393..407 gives -2.12 N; 222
